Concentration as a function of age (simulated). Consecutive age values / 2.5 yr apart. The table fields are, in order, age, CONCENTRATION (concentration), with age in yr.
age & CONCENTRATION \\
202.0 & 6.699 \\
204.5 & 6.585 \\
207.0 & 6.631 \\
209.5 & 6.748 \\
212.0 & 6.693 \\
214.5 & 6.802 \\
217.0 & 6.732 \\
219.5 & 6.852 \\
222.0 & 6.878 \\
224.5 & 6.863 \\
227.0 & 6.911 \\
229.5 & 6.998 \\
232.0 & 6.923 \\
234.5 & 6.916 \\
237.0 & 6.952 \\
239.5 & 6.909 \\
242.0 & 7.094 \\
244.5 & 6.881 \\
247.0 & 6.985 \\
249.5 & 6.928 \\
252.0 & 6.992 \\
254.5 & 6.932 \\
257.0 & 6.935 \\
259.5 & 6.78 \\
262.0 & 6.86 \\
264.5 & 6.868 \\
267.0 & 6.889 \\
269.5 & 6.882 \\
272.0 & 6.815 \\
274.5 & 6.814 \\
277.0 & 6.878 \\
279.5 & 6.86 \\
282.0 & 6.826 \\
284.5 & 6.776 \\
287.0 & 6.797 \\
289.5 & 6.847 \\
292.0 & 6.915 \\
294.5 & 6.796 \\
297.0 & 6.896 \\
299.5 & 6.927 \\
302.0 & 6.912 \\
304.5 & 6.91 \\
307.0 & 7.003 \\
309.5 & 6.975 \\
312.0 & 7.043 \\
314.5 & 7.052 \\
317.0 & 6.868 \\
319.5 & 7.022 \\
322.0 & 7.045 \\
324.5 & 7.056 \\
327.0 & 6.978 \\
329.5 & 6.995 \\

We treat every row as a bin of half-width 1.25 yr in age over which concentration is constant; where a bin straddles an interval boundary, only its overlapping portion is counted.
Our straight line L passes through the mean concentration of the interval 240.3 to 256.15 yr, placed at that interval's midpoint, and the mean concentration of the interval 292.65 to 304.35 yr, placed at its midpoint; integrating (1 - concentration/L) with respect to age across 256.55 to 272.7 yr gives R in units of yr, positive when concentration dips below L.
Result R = 0.19 yr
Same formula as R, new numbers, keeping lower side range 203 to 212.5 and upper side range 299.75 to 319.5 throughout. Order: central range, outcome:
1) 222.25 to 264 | -0.97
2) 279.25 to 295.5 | 0.17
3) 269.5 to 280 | 0.03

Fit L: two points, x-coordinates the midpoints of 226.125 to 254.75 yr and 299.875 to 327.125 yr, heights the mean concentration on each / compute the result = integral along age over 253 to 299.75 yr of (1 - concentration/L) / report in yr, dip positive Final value 0.8 yr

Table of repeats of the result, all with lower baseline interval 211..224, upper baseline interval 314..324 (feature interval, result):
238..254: -0.3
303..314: 0.0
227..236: -0.2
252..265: 0.0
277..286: 0.1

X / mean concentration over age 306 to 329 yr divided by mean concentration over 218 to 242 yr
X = 1.01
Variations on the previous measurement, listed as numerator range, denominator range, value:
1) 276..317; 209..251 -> 1.00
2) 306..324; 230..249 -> 1.01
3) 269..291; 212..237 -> 0.99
